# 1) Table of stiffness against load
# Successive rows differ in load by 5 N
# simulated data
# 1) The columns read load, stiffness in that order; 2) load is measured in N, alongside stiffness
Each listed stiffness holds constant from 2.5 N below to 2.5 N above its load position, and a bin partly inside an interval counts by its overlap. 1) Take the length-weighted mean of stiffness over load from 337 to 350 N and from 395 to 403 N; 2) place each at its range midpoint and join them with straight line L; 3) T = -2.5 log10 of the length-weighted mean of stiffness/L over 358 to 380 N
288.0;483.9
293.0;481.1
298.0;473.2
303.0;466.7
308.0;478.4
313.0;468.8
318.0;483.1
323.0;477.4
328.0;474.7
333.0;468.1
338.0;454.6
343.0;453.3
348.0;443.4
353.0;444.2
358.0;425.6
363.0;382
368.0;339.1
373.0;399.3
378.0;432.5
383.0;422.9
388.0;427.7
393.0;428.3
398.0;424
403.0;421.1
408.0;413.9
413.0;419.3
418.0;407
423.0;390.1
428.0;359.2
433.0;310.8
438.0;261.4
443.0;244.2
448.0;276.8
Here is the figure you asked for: 0.122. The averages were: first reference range 450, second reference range 423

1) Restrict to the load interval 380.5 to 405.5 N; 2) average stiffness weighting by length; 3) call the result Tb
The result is 425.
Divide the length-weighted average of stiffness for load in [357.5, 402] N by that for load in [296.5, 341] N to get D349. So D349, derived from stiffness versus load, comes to 0.87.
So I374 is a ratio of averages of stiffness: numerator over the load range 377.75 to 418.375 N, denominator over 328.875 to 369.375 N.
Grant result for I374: 1.0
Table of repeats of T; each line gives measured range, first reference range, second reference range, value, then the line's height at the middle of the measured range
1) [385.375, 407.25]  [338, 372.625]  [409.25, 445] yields -0.13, 376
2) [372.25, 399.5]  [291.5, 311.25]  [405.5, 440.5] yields -0.07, 399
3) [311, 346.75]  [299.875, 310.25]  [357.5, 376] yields -0.07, 438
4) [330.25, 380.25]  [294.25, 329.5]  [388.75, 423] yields 0.06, 448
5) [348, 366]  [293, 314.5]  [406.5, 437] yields 0.03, 429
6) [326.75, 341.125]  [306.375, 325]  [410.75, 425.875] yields 0.00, 464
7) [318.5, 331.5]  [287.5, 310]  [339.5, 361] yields -0.04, 458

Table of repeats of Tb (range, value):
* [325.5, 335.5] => 471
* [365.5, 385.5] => 398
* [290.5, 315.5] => 474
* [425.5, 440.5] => 310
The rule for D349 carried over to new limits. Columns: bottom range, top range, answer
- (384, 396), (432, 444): 0.63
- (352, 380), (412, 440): 0.89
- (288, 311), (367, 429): 0.86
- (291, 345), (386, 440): 0.82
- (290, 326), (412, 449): 0.70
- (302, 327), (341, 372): 0.87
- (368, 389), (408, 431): 0.96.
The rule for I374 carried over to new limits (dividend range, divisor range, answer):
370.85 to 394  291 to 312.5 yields 0.89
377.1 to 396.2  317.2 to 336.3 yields 0.90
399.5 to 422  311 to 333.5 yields 0.87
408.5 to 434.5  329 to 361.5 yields 0.86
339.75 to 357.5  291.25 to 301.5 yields 0.93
